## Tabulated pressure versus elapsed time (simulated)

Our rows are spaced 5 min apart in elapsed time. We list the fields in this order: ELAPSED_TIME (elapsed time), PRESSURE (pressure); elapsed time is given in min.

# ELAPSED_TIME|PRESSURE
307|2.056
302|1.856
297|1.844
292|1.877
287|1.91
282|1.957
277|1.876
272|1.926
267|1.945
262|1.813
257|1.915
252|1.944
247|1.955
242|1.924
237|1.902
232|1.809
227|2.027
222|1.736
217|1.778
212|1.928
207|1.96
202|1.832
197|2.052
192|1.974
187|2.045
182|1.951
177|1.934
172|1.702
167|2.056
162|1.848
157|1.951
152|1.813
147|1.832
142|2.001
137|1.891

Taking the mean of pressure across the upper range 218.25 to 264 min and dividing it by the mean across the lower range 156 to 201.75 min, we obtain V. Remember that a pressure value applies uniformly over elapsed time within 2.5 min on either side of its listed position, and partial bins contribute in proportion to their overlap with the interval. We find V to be 1.0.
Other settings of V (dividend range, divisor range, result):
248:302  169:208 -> 0.98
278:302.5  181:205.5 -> 0.96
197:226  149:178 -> 1.00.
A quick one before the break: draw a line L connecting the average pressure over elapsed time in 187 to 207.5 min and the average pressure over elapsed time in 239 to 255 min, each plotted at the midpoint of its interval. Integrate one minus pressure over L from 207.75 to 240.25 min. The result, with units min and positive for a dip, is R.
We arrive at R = 1.4 min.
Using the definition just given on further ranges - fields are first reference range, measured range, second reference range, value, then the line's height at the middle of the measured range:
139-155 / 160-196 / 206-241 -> -1.1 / 1.88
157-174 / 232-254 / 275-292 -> -0.2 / 1.9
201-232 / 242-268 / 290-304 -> -0.7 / 1.87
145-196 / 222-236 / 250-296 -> 0.2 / 1.91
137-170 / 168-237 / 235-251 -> 0.6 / 1.92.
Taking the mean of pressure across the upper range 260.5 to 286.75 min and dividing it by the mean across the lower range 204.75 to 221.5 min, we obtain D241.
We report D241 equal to 1.02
